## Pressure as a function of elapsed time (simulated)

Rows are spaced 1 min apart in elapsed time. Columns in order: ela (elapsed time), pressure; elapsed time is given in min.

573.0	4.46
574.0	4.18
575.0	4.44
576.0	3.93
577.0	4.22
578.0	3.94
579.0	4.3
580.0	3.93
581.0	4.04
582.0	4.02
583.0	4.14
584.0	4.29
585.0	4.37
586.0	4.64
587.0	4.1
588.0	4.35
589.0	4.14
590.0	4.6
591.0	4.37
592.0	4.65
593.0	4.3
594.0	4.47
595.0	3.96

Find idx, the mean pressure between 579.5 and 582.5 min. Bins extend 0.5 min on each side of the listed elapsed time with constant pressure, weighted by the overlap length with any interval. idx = 4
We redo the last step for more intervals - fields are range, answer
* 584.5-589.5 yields 4.32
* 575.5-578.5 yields 4.03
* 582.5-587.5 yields 4.31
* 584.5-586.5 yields 4.5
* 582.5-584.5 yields 4.21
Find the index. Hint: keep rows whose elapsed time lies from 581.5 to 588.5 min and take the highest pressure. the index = 4.64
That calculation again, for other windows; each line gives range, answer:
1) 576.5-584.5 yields 4.3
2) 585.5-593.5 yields 4.65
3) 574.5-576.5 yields 4.44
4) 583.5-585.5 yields 4.37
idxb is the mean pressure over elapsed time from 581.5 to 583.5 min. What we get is 4.08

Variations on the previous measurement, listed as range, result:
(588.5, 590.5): 4.37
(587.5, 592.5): 4.42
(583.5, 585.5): 4.33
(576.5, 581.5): 4.09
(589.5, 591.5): 4.48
